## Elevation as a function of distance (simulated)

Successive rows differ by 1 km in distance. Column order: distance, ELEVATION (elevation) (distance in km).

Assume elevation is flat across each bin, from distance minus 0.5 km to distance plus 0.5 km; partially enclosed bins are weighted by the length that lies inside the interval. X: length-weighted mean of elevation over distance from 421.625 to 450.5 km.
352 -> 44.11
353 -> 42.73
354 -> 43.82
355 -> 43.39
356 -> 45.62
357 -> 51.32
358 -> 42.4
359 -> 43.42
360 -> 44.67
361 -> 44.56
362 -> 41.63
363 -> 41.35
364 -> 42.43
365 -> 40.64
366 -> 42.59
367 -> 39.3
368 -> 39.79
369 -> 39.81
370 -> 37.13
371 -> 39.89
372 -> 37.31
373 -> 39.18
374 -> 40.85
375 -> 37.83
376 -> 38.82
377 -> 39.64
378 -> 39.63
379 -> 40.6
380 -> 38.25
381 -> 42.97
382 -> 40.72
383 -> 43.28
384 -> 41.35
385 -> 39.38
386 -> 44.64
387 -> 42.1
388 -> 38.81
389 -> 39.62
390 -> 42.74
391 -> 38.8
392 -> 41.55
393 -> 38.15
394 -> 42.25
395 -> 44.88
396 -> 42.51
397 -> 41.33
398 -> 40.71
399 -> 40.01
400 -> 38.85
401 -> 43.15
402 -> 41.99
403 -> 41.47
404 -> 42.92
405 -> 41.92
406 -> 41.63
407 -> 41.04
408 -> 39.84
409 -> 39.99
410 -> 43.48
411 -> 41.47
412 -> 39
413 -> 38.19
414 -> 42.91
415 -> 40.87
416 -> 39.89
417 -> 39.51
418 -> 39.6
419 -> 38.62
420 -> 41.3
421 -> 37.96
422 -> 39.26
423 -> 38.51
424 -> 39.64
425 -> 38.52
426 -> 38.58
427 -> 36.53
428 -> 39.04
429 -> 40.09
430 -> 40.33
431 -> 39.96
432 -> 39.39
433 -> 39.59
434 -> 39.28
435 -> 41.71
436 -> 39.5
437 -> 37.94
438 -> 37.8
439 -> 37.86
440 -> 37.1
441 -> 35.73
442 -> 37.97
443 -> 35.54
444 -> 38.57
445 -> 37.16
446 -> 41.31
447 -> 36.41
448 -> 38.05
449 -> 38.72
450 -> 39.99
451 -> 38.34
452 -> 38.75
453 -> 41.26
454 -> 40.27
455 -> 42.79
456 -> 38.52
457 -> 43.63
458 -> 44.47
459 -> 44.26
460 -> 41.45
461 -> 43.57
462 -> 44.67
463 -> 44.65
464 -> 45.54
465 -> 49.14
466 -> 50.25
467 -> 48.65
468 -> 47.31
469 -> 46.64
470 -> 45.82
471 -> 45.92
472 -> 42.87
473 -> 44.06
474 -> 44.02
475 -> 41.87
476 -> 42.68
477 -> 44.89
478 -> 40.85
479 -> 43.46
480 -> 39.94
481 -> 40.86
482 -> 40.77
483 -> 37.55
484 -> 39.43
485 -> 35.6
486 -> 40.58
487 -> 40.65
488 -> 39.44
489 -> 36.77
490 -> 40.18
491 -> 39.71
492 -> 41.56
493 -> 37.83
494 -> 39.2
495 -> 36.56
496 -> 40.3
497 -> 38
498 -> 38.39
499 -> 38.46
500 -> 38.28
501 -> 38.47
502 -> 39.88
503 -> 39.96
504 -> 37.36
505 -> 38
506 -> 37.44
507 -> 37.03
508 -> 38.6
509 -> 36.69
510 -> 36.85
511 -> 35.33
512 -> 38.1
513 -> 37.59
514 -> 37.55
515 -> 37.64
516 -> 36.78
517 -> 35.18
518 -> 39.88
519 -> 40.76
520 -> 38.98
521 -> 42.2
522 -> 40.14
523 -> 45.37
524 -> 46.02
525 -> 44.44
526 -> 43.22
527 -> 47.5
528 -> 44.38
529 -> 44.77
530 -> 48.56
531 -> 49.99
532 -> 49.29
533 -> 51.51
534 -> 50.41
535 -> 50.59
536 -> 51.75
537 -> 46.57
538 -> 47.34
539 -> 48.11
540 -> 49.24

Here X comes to 38.6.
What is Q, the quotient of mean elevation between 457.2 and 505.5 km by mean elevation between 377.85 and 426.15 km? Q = 1.0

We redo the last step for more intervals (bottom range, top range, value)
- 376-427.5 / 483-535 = 1.00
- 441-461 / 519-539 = 1.16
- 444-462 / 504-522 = 0.94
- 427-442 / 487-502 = 1.00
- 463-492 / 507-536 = 1.00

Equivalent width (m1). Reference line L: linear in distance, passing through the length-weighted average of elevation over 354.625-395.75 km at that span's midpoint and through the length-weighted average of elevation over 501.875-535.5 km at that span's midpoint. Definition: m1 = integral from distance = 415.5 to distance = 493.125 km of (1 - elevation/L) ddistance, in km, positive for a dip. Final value 1.4 km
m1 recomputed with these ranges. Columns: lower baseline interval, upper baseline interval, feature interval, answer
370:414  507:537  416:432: 0.8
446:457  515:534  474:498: 0.9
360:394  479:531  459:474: -2.1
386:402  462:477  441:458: 2.0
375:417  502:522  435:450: 0.7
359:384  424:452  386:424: -1.1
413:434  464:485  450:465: -0.1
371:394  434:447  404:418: -0.5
